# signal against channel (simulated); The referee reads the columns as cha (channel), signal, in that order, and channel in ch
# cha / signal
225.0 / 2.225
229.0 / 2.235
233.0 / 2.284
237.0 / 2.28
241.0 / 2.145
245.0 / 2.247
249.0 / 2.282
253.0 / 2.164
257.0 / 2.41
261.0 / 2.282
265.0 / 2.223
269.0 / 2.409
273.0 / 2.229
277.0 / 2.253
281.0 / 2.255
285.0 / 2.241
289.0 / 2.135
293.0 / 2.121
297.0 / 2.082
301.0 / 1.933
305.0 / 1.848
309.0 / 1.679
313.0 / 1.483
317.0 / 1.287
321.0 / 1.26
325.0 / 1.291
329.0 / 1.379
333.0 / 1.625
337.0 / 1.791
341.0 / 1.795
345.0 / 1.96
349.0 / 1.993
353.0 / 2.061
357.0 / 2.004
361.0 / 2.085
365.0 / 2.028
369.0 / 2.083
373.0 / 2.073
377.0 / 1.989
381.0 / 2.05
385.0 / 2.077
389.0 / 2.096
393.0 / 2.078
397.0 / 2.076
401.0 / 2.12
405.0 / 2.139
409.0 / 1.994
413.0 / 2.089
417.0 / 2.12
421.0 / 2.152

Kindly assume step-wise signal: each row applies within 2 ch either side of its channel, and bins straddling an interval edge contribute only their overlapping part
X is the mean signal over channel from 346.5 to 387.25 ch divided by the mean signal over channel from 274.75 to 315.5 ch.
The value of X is 1.0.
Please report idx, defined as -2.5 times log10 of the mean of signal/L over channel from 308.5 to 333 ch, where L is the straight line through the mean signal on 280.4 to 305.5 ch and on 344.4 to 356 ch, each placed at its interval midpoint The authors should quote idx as 0.417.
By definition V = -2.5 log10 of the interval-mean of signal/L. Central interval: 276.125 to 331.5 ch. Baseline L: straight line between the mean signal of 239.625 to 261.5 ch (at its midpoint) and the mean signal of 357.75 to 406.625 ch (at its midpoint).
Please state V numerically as 0.22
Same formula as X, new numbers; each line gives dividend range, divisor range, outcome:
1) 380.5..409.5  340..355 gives 1.06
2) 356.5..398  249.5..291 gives 0.91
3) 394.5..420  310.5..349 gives 1.34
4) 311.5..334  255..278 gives 0.60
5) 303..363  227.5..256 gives 0.76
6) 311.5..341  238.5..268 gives 0.65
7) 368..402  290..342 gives 1.24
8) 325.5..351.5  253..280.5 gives 0.76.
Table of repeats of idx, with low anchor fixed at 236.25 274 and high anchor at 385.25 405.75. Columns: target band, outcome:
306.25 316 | 0.37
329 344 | 0.26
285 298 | 0.04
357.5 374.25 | 0.04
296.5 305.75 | 0.14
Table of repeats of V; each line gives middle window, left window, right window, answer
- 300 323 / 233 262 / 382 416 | 0.36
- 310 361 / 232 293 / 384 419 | 0.28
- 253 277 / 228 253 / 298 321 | -0.14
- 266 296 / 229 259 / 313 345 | -0.15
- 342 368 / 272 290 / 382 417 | 0.06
